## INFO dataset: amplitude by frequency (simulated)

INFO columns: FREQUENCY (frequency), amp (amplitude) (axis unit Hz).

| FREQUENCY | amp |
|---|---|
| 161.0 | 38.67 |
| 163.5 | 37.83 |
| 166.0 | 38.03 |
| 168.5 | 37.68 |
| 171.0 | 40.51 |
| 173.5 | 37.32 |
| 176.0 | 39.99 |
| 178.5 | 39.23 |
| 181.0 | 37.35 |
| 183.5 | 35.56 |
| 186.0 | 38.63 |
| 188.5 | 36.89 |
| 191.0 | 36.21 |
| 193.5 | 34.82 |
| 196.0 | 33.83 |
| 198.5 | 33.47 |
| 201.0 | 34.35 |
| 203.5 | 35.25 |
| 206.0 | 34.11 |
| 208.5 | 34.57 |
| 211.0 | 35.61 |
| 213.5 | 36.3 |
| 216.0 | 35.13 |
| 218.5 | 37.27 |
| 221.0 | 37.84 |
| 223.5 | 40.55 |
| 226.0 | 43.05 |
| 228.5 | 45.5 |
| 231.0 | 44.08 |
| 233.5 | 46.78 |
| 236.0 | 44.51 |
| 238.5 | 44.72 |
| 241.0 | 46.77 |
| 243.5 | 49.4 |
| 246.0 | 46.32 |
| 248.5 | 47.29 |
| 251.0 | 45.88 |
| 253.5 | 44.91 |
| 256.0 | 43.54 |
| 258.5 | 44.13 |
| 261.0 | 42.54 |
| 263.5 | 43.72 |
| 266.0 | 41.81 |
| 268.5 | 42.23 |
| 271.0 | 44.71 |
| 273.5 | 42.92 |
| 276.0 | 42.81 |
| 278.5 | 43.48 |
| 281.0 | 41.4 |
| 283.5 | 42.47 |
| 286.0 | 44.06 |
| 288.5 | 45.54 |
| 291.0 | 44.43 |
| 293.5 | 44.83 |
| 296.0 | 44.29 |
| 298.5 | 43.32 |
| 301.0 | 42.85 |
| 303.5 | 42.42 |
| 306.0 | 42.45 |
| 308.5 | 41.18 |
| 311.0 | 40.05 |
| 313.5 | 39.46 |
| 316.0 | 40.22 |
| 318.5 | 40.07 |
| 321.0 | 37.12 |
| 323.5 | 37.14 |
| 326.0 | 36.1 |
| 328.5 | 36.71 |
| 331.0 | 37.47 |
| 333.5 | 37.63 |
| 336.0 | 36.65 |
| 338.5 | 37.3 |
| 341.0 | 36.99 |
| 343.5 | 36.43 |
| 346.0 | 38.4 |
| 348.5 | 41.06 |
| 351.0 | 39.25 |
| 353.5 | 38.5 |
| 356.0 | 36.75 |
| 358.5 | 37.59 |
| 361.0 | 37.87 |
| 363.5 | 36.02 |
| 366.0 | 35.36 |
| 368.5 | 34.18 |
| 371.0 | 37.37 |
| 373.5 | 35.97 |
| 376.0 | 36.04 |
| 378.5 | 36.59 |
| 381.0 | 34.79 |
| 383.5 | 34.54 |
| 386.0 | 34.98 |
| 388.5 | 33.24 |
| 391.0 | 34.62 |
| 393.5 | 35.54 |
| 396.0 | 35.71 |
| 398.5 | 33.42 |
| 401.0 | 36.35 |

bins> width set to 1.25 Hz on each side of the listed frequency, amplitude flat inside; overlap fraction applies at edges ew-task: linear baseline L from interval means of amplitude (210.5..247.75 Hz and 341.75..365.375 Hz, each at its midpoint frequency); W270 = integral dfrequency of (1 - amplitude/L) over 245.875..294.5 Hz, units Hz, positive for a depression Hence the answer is -3.5 Hz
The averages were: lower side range 42.5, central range 43.9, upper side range 37.9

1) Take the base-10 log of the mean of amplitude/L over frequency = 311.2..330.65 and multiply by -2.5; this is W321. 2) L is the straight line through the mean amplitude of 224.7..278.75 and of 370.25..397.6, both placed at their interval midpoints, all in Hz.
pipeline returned 0.04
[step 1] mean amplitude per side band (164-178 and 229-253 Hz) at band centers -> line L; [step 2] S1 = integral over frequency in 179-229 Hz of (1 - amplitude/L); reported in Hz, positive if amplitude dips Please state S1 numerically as 6.5 Hz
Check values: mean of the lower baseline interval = 38.7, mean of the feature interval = 36.7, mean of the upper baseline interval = 46.1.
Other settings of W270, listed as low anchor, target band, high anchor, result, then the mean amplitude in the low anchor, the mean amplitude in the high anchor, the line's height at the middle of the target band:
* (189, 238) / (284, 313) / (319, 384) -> -4.4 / 38.1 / 37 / 37.4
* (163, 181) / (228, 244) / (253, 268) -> -1.5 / 38.6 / 43.3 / 42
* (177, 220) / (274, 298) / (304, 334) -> -3.5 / 35.8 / 38.9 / 38.1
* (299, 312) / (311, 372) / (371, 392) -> 1.7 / 41.9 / 35.2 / 38.8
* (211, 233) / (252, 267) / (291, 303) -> -0.6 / 39.9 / 43.8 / 41.9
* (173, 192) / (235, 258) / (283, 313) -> -2.9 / 37.7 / 43.1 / 40.7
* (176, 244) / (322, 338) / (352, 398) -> -0.1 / 38.9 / 35.8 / 36.7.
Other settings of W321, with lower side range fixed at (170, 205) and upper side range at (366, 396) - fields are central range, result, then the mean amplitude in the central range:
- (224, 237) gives -0.22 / 44.5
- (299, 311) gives -0.17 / 42.1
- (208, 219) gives 0.02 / 35.8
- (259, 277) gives -0.19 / 43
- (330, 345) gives -0.05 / 37.1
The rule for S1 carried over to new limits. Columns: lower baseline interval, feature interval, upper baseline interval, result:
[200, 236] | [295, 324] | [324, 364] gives -2.3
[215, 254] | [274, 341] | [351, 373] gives -1.6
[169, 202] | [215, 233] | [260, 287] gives -0.6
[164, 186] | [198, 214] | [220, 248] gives 2.6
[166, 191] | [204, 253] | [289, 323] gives -2.9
